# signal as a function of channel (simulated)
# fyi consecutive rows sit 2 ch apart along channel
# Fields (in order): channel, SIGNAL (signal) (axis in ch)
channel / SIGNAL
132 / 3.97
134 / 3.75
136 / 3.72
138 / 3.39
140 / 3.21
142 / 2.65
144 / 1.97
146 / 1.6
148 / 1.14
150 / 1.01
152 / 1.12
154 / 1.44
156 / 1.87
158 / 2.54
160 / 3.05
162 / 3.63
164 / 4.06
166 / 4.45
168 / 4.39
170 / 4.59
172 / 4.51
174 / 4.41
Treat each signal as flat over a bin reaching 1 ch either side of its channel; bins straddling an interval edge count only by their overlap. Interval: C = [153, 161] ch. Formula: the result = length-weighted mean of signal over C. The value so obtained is 2.23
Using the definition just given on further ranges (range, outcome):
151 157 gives 1.48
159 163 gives 3.34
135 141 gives 3.44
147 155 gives 1.18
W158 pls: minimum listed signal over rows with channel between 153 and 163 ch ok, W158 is 1.44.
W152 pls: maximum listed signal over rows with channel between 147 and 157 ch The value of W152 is 1.87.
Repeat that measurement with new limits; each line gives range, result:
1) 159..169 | 4.45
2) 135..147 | 3.72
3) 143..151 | 1.97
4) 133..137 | 3.75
